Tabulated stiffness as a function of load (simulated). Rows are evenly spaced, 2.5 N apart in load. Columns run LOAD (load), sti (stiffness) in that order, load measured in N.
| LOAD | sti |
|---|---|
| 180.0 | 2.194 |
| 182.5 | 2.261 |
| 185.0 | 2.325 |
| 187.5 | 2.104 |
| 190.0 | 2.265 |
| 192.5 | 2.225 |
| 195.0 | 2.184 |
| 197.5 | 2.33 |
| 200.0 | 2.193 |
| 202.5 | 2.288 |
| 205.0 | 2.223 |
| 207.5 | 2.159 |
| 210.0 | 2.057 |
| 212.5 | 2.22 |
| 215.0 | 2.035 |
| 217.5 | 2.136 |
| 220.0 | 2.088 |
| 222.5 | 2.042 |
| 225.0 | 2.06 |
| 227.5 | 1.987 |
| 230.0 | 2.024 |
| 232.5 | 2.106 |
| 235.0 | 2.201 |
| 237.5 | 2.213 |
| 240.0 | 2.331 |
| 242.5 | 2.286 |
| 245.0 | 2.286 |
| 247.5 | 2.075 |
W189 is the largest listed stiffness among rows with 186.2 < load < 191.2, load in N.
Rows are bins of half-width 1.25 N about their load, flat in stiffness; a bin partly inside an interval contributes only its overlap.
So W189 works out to 2.265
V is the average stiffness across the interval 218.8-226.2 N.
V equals 2.06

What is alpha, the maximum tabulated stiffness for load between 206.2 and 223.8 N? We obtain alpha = 2.22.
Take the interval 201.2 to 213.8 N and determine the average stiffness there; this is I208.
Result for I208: 2.19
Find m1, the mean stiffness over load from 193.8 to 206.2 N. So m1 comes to 2.24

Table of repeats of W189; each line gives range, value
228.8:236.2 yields 2.201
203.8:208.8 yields 2.223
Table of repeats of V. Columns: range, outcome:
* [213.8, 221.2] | 2.09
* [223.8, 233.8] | 2.04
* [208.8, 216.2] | 2.1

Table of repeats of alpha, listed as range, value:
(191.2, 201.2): 2.33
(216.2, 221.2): 2.136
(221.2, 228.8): 2.06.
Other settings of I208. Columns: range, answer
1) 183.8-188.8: 2.21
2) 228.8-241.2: 2.17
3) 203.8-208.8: 2.19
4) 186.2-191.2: 2.19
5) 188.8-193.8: 2.24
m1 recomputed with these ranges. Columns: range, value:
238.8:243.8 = 2.31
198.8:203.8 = 2.24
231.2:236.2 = 2.15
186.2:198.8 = 2.22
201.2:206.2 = 2.26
